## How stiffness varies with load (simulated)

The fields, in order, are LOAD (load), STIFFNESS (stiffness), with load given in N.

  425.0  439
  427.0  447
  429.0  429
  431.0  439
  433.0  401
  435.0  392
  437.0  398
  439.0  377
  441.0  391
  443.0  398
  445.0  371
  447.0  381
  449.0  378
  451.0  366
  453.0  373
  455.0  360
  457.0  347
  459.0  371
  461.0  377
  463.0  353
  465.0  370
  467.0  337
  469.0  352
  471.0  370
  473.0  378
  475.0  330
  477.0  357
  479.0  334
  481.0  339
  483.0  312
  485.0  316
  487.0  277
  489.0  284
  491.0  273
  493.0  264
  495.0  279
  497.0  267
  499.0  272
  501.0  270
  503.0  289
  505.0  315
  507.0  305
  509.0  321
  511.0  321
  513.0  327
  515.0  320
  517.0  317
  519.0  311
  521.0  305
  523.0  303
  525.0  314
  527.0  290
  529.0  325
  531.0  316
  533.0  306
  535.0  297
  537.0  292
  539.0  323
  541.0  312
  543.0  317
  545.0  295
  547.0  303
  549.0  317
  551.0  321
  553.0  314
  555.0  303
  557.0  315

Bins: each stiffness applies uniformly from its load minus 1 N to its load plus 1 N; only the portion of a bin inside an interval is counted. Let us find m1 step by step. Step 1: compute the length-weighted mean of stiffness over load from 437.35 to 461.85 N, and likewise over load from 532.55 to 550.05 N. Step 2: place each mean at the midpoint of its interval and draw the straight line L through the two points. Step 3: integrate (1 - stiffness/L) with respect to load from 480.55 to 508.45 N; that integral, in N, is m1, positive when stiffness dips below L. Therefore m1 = 4.2 N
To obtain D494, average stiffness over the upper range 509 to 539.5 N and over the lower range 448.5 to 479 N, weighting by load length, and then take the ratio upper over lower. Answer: 0.86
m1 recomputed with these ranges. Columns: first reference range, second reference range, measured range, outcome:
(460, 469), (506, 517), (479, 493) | 1.7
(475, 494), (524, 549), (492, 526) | 0.8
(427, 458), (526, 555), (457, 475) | 0.4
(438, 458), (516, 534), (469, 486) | 0.3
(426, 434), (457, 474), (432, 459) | 1.4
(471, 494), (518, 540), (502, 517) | -0.1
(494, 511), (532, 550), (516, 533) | -0.5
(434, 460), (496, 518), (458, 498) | 1.5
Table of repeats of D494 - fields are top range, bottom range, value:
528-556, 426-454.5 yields 0.78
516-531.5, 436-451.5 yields 0.81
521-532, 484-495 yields 1.09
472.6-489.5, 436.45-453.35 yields 0.85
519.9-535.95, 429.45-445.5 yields 0.77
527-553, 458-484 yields 0.88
